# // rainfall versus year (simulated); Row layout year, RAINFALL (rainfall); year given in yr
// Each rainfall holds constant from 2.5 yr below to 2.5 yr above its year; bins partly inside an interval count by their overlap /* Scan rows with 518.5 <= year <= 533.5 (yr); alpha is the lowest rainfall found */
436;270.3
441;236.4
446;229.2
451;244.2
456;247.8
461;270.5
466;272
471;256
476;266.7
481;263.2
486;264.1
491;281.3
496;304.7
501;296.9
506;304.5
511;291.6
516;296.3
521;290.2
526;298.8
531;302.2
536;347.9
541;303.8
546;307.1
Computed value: 290.2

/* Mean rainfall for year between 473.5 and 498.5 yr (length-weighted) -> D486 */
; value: 276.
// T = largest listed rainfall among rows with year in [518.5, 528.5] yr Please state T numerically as 298.8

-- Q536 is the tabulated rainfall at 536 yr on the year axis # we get 347.9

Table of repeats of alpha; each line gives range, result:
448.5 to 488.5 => 244.2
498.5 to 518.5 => 291.6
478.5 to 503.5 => 263.2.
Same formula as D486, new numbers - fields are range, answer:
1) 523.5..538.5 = 316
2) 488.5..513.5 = 296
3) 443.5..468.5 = 253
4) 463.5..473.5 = 264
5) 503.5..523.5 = 296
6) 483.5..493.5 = 273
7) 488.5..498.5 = 293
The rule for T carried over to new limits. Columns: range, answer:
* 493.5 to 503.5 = 304.7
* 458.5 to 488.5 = 272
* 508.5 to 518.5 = 296.3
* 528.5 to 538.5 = 347.9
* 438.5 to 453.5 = 244.2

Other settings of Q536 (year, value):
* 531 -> 302.2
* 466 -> 272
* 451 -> 244.2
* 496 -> 304.7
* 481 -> 263.2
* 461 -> 270.5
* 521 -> 290.2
